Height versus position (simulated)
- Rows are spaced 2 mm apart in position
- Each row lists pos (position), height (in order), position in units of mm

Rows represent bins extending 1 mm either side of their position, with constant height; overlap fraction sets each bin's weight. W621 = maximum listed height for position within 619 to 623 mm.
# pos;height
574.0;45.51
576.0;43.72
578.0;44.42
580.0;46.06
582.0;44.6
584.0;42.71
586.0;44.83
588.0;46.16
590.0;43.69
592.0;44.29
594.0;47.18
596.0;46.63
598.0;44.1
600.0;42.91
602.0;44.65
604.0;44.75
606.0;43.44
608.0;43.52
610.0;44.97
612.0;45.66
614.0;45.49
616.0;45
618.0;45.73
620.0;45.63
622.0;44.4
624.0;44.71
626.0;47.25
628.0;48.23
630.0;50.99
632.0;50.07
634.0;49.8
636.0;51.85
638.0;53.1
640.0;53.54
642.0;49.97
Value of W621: 45.63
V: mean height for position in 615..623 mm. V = 45.2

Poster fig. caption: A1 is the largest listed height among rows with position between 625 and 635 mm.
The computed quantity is 50.99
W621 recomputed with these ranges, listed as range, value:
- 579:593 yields 46.16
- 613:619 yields 45.73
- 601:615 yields 45.66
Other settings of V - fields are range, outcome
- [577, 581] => 45.2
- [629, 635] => 50.3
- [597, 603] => 43.9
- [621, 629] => 46.1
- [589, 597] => 45.4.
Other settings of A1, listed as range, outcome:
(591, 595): 47.18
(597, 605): 44.75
